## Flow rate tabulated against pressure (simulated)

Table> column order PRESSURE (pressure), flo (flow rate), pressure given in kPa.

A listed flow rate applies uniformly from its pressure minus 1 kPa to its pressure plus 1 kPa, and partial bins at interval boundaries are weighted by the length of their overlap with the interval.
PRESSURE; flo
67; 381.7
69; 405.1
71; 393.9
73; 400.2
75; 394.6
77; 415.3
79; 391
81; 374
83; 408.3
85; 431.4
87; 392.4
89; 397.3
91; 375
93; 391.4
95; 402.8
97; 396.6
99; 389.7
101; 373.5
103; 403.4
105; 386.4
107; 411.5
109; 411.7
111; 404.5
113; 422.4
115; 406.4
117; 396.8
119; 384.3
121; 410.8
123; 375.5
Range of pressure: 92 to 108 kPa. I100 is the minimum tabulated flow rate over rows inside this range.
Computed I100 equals 373.5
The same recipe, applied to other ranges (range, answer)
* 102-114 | 386.4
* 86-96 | 375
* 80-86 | 374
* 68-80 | 391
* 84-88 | 392.4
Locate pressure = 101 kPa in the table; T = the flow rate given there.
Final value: 373.5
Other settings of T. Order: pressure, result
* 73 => 400.2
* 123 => 375.5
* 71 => 393.9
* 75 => 394.6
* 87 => 392.4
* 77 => 415.3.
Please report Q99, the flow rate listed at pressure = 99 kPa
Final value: 389.7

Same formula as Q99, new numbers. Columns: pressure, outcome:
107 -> 411.5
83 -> 408.3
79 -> 391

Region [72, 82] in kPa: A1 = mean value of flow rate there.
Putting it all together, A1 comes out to 395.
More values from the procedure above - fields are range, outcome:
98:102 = 382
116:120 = 391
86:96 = 392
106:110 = 412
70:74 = 397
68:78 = 402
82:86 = 420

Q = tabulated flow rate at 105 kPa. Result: 386.4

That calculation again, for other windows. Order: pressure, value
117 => 396.8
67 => 381.7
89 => 397.3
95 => 402.8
